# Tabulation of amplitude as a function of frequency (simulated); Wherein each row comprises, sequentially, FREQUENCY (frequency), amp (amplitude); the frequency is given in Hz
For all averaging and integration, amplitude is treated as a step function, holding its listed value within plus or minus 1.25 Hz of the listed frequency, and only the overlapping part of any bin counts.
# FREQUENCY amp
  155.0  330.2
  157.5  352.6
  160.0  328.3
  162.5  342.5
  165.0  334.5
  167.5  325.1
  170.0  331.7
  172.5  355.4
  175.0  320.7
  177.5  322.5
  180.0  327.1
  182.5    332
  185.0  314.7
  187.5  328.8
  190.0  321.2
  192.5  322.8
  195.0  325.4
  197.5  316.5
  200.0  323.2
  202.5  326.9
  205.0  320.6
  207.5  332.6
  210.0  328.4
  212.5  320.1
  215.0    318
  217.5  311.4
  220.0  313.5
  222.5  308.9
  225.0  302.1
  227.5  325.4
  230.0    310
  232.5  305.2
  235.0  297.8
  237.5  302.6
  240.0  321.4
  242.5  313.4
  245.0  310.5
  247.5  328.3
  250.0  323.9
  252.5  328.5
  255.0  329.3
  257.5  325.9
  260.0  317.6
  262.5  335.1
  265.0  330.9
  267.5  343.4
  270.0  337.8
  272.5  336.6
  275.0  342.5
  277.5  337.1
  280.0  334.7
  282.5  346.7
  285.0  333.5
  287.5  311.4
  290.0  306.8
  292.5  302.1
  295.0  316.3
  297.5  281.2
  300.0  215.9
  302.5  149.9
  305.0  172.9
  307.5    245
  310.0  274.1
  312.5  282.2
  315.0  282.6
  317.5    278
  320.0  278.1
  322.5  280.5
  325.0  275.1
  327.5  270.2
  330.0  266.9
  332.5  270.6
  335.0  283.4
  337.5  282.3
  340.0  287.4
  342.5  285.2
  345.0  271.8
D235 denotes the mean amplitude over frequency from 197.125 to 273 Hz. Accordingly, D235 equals 321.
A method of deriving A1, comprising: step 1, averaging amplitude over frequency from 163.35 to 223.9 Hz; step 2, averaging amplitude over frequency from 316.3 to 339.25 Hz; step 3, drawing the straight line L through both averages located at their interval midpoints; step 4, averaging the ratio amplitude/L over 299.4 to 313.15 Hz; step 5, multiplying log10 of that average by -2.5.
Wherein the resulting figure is 0.27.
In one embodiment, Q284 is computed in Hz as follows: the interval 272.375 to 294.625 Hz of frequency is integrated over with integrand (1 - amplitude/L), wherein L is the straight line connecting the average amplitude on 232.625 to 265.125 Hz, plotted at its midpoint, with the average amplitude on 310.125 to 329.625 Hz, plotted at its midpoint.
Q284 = -2.1 Hz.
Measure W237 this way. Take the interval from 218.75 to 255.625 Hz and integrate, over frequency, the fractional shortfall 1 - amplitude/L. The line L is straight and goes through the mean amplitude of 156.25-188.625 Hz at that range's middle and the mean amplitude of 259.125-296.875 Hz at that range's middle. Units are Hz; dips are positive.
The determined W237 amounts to 1.7 Hz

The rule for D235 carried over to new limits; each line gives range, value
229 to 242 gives 308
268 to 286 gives 339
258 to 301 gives 320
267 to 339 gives 287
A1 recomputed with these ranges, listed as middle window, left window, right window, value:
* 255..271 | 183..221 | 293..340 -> -0.14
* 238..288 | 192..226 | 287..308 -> -0.18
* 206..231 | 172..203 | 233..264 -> 0.02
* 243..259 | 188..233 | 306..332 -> -0.08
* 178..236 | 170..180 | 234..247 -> 0.01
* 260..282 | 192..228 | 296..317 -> -0.24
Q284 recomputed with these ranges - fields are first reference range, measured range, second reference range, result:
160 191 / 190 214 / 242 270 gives 0.36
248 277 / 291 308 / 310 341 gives 3.37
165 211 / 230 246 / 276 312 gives -0.18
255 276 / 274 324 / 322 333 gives 2.95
